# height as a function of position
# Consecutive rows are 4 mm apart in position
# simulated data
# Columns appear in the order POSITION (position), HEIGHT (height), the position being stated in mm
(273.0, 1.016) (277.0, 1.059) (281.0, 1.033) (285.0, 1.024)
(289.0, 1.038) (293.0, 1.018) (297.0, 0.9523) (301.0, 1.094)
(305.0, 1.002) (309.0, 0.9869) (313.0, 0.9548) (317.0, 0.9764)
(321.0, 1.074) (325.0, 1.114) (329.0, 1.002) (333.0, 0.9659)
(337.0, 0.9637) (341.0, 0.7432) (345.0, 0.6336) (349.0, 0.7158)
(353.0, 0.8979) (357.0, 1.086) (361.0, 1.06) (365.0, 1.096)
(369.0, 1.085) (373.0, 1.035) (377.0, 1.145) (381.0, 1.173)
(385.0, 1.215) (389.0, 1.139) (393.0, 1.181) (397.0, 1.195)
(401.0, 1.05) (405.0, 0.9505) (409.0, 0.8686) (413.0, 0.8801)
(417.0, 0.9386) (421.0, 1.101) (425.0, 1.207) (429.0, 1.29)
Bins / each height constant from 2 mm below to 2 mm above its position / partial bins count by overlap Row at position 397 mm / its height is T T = 1.195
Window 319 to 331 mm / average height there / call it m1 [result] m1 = 1.06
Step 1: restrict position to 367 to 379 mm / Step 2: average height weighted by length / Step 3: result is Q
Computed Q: 1.09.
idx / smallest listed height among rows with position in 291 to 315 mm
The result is 0.9523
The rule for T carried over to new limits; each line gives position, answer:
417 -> 0.9386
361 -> 1.06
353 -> 0.8979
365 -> 1.096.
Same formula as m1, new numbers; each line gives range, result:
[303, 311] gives 0.994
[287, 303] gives 1.03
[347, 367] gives 0.971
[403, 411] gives 0.91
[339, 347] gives 0.688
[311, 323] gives 1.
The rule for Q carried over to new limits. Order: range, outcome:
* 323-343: 0.958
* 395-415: 0.989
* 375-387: 1.18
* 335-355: 0.791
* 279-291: 1.03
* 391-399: 1.19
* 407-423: 0.947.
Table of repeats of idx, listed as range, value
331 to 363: 0.6336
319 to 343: 0.7432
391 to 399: 1.181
